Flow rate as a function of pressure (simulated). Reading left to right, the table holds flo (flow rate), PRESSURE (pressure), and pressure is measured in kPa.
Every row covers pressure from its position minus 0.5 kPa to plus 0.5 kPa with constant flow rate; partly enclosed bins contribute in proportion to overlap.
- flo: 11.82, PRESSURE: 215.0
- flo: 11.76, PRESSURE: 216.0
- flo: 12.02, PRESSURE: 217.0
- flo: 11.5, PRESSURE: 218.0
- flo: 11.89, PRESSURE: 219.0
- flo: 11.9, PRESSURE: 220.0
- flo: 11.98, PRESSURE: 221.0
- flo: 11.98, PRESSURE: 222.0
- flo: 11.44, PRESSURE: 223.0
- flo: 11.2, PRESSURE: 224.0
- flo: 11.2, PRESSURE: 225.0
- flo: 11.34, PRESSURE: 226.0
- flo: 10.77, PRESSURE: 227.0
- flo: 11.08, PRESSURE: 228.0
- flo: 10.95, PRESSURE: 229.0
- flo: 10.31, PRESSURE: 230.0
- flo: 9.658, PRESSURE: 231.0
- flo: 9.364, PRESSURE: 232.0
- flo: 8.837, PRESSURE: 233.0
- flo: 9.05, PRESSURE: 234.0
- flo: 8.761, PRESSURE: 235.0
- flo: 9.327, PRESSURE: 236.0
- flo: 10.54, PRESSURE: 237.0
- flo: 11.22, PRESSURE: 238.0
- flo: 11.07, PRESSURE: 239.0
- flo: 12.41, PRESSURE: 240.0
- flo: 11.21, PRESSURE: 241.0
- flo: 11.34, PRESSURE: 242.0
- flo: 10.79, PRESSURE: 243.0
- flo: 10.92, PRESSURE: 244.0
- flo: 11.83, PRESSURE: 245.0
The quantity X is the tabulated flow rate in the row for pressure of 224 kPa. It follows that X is 11.2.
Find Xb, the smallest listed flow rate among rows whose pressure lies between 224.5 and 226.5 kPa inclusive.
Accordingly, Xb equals 11.2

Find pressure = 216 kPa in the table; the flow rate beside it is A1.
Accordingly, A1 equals 11.76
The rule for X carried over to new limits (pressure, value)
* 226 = 11.34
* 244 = 10.92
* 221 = 11.98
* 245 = 11.83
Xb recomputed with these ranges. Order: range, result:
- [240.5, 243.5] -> 10.79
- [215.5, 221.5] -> 11.5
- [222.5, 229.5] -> 10.77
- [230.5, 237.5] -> 8.761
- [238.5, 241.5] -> 11.07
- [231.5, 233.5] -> 8.837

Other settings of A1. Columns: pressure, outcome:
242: 11.34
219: 11.89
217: 12.02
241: 11.21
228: 11.08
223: 11.44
